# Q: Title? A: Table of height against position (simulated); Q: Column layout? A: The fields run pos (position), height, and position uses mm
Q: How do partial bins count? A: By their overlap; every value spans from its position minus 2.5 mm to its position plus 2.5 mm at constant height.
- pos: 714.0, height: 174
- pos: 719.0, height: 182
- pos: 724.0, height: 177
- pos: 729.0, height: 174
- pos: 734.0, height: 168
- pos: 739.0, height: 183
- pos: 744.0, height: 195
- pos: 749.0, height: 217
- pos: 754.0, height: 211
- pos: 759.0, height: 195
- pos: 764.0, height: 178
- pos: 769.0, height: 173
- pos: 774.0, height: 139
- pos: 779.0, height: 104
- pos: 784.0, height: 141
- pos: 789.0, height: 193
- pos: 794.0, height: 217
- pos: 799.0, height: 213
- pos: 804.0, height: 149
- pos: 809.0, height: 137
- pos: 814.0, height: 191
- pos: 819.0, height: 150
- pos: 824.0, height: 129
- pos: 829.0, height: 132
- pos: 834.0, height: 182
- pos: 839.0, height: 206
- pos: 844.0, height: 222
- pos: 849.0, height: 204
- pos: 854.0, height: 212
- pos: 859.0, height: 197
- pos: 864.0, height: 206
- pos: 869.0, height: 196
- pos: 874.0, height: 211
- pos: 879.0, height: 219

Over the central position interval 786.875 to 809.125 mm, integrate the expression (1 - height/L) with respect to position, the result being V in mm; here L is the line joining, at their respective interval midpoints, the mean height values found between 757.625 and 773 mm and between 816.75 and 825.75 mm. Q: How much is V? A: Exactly -4.38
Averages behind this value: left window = 177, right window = 140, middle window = 186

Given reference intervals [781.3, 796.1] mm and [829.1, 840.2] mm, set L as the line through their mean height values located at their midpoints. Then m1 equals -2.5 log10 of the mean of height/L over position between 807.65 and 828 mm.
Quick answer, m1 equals 0.191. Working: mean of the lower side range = 182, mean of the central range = 151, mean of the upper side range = 179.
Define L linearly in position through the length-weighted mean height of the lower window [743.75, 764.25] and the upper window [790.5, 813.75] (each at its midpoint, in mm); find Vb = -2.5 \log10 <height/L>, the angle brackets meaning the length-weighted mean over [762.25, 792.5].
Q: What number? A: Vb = 0.22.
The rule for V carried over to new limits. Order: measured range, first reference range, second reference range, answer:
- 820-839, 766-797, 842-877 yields 3.5 mm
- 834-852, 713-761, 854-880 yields -0.4 mm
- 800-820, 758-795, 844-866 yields 2.3 mm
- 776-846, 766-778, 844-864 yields 3.4 mm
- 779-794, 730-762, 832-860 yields 2.5 mm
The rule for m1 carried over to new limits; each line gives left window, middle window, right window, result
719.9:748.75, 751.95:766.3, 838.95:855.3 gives -0.032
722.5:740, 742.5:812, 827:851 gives 0.033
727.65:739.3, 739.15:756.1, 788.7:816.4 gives -0.165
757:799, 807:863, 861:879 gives 0.079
